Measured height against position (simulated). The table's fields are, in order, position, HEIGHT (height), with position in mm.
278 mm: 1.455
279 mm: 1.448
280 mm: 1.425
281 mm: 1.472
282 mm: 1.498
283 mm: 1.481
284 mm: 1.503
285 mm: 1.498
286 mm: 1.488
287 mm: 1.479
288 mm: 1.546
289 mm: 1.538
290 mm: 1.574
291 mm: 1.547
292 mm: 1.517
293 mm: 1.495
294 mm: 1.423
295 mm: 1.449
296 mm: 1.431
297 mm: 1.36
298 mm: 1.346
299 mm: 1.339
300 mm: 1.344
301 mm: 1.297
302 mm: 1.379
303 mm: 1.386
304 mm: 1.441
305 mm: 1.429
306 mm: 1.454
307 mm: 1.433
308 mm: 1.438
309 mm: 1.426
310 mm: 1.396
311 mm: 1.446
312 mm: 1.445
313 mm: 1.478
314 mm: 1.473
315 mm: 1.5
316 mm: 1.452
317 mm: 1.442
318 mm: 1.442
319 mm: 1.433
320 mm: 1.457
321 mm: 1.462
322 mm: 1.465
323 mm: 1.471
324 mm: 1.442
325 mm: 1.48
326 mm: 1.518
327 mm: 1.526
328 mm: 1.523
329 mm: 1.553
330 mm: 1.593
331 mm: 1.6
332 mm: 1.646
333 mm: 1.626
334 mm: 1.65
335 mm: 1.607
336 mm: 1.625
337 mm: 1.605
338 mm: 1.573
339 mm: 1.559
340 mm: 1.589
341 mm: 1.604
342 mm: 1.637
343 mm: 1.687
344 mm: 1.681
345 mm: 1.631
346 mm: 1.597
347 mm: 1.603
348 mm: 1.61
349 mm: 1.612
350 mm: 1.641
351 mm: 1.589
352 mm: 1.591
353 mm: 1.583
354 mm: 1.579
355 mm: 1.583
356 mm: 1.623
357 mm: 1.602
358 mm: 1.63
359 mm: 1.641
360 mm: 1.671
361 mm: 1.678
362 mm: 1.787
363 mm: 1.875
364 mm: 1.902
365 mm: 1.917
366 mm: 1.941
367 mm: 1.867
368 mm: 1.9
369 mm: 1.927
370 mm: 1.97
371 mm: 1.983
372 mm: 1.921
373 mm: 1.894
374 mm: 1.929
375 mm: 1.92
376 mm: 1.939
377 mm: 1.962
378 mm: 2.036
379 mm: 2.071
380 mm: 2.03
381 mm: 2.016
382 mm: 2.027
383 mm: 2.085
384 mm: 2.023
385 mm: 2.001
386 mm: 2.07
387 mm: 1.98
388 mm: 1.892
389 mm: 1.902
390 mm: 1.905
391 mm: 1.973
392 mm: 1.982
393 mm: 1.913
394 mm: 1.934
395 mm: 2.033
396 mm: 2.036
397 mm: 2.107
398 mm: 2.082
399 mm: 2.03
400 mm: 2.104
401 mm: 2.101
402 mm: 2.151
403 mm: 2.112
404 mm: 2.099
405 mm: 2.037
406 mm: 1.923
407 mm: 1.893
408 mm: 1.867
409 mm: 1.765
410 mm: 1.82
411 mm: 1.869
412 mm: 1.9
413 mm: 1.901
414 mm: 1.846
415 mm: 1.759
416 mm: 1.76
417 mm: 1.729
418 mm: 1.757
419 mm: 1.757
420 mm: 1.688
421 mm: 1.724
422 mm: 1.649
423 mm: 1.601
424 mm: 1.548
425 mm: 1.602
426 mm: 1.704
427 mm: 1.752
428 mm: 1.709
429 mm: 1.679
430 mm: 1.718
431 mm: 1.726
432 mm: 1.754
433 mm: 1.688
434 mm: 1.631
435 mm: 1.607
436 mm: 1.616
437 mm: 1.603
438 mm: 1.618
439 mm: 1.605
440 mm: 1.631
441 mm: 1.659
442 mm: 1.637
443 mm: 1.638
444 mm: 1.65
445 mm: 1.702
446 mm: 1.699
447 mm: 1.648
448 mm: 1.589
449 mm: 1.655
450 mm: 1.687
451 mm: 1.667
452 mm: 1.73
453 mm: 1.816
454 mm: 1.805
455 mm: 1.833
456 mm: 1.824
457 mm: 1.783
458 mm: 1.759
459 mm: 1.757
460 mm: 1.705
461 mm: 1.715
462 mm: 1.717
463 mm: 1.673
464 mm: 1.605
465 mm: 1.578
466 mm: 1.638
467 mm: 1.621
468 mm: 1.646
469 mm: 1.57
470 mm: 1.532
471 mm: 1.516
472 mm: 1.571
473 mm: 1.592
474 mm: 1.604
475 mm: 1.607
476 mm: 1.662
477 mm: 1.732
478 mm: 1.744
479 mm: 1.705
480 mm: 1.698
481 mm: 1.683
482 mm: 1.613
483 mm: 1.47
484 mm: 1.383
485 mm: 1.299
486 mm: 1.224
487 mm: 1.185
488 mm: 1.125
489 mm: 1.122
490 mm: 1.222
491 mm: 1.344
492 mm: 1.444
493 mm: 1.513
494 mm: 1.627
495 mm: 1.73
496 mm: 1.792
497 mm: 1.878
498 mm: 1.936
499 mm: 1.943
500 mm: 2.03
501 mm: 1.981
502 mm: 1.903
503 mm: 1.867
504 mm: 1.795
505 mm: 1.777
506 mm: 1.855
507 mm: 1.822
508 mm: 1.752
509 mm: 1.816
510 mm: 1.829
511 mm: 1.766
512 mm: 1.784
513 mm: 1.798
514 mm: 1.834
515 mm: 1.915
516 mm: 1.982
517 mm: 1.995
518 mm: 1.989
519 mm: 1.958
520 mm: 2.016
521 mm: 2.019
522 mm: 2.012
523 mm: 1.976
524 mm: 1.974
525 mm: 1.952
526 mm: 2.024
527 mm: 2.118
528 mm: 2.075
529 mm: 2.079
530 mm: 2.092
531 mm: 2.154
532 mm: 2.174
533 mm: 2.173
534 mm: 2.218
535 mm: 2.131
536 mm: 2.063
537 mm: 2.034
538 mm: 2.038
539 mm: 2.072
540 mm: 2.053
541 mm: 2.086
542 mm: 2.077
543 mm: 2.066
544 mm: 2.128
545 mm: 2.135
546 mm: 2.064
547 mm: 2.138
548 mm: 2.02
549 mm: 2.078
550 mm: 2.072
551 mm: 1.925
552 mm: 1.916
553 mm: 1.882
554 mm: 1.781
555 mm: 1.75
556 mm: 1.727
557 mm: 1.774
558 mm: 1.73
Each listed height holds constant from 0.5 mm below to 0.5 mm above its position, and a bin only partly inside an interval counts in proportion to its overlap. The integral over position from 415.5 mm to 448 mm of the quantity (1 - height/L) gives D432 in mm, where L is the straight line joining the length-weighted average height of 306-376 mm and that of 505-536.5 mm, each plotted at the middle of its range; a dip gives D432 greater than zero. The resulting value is 2.4 mm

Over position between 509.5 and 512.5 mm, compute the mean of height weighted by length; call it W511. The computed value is 1.79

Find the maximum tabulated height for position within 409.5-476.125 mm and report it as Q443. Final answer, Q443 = 1.901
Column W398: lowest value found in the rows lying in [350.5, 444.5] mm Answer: 1.548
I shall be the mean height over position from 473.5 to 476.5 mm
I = 1.62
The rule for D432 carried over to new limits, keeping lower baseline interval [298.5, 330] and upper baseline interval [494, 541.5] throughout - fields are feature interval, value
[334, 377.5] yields -4.86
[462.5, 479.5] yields 2.02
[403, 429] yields -1.36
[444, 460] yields 0.60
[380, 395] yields -3.23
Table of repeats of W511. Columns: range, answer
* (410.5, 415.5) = 1.85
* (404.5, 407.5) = 1.95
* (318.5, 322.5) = 1.45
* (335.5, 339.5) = 1.59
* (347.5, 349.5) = 1.61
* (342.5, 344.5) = 1.68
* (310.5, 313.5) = 1.46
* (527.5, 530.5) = 2.08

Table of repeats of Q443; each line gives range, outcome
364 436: 2.151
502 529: 2.118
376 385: 2.085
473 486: 1.744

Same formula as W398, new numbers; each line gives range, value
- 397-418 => 1.729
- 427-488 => 1.125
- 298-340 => 1.297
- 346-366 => 1.579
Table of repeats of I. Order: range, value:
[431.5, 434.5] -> 1.69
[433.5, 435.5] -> 1.62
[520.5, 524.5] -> 2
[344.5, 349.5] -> 1.61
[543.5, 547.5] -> 2.12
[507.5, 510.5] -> 1.8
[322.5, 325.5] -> 1.46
